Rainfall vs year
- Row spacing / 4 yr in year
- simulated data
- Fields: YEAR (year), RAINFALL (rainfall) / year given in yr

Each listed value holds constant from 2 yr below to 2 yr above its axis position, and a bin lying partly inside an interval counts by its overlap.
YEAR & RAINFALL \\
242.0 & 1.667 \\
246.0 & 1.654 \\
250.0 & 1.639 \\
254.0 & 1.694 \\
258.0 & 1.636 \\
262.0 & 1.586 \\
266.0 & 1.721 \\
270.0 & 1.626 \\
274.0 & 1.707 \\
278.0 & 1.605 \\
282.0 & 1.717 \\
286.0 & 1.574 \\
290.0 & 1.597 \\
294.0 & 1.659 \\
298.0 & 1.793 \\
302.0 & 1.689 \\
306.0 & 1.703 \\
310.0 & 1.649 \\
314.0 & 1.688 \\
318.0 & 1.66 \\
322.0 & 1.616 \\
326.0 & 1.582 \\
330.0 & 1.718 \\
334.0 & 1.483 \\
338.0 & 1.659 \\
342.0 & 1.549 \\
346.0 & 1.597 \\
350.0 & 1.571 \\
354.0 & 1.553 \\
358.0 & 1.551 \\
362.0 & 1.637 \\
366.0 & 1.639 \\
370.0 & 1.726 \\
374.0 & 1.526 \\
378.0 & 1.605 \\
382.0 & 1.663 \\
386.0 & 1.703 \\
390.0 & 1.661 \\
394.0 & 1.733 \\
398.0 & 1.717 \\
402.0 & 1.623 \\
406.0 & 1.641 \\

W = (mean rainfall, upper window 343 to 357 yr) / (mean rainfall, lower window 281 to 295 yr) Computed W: 0.96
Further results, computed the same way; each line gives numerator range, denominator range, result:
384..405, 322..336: 1.05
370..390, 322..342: 1.02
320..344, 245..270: 0.97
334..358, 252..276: 0.95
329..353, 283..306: 0.95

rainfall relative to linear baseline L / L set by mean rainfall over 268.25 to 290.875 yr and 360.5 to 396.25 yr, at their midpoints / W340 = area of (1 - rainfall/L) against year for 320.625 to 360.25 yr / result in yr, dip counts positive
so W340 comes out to 1.5 yr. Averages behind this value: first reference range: 1.64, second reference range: 1.66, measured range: 1.59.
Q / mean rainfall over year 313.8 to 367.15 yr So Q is 1.6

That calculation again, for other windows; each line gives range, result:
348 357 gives 1.56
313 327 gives 1.64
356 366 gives 1.6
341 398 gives 1.63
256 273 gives 1.65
